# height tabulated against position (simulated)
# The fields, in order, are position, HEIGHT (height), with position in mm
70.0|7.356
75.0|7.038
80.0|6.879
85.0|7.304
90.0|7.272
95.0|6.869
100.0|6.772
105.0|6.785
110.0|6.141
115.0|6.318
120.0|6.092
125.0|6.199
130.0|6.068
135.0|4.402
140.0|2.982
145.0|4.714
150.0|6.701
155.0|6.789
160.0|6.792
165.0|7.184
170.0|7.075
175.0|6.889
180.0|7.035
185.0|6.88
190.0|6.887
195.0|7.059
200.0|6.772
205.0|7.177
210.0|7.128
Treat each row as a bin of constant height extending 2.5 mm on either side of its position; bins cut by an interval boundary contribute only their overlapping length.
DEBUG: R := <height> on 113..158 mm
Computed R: 5.59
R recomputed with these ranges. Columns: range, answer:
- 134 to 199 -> 6.32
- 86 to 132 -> 6.53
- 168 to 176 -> 6.99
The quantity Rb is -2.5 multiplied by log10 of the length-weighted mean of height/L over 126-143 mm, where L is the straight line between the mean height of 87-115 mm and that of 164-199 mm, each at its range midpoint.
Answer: 0.420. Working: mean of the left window 6.74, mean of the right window 6.98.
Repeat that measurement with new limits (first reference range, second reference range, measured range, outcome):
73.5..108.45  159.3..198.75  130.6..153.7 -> 0.378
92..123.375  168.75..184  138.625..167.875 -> 0.143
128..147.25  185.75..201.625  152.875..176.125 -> -0.226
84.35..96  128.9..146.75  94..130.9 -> -0.100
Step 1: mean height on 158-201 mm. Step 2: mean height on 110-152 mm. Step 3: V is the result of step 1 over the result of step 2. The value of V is 1.27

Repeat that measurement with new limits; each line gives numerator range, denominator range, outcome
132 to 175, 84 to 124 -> 0.89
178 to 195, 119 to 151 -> 1.33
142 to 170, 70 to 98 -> 0.91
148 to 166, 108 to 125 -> 1.11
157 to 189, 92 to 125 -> 1.07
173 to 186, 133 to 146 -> 1.76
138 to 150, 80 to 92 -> 0.62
